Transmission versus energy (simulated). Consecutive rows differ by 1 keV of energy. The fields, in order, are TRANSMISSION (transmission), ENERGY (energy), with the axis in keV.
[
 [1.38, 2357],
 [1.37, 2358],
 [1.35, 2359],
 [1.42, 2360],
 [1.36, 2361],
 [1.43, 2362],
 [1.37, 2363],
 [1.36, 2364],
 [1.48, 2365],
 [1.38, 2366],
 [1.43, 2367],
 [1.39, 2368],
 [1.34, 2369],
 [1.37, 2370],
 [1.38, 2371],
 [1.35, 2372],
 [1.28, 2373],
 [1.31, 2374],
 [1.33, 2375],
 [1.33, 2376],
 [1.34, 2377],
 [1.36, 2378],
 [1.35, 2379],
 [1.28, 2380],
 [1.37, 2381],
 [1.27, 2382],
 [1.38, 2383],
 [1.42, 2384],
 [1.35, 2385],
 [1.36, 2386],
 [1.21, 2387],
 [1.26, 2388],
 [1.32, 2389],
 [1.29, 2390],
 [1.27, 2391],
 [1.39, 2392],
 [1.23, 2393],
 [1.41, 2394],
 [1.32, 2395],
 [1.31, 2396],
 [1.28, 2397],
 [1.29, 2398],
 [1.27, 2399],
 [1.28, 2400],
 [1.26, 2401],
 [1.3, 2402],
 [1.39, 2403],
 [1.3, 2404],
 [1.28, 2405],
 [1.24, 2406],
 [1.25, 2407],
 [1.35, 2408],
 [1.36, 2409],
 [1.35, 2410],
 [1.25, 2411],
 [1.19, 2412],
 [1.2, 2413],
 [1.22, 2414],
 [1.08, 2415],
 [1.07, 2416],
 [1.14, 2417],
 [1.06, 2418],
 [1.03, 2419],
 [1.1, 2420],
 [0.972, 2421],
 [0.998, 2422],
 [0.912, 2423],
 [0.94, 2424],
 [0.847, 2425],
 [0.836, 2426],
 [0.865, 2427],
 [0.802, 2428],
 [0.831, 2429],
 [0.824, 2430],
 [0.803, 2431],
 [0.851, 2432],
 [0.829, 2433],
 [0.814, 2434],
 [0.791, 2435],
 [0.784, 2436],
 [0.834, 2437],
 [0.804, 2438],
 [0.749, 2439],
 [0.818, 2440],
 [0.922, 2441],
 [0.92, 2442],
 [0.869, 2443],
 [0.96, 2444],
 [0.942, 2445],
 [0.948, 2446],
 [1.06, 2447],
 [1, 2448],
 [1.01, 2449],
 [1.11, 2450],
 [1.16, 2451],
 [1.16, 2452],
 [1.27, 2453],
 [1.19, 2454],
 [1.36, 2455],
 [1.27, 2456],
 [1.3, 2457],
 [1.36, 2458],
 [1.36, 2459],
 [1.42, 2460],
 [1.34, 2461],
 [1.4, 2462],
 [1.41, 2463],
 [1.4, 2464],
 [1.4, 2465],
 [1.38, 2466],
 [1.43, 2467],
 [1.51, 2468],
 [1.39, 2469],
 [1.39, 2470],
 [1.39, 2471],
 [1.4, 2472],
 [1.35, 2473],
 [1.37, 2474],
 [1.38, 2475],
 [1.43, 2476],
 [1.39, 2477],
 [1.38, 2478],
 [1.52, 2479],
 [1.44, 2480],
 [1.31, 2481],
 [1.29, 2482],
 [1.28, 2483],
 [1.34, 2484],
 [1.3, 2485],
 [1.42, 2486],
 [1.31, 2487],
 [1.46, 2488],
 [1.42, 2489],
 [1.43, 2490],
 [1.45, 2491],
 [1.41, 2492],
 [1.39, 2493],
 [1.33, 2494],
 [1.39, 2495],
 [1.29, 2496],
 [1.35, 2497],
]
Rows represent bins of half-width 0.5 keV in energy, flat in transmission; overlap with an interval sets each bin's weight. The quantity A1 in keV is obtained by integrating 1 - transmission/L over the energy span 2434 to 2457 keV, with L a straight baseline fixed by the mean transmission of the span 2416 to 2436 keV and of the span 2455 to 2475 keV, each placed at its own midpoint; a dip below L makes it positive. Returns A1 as 3.1 keV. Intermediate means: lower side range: 0.909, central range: 0.999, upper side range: 1.38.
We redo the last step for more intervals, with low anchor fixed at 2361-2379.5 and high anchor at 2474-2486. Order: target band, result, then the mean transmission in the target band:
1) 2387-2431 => 6.6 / 1.16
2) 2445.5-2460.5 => 1.9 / 1.2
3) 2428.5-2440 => 4.7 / 0.811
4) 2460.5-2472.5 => -0.3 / 1.4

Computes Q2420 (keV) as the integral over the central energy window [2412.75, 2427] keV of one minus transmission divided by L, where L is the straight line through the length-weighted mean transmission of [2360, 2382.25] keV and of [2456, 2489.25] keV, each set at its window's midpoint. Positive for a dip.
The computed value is 3.6 keV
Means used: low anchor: 1.36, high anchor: 1.38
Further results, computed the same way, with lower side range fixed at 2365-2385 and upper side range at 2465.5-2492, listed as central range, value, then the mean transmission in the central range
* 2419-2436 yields 6.1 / 0.878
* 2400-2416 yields 1.2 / 1.26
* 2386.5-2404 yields 0.8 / 1.3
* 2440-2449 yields 2.8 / 0.948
